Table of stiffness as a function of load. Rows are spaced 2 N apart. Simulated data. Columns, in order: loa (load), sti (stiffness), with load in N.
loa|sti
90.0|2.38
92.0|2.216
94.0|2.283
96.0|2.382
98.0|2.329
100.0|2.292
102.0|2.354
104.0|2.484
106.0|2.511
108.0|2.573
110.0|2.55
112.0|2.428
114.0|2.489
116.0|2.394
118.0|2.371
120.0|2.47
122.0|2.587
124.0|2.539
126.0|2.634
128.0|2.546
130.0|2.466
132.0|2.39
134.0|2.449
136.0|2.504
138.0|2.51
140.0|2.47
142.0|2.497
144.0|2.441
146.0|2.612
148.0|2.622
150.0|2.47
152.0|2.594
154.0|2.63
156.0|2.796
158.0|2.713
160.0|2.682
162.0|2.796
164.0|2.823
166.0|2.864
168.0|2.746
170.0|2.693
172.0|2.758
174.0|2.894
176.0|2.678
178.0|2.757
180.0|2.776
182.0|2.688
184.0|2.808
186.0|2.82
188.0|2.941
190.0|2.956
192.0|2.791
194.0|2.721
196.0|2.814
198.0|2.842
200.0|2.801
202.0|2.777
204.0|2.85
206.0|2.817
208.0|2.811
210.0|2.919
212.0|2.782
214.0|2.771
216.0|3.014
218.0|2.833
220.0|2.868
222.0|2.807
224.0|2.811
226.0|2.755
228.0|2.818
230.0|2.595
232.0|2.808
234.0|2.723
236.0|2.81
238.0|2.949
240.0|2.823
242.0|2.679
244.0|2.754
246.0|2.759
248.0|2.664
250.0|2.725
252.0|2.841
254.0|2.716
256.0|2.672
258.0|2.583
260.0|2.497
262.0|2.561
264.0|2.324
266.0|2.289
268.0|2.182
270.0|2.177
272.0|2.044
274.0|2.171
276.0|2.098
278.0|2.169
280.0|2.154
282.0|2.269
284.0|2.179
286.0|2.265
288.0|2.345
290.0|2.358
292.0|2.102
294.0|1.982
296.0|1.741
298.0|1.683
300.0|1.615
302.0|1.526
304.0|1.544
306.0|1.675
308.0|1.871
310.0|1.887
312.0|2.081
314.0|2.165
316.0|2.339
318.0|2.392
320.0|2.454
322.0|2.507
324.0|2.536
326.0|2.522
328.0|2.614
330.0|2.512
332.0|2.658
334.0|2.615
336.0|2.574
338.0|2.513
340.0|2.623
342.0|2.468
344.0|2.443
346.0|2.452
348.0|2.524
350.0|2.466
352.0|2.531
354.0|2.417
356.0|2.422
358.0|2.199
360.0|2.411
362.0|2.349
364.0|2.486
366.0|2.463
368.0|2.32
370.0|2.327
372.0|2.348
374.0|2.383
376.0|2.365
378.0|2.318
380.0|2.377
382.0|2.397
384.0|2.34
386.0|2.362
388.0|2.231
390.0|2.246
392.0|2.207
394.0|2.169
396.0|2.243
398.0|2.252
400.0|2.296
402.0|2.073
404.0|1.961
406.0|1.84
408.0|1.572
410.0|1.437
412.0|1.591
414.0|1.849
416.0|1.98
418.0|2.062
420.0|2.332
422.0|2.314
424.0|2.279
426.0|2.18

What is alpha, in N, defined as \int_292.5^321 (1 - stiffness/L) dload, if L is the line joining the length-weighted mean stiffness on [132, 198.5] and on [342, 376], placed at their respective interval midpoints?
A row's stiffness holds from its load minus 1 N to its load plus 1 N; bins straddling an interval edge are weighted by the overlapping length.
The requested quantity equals 6.4 N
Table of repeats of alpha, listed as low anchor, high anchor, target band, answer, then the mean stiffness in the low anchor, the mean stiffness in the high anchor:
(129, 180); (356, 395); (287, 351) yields 4.38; 2.64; 2.33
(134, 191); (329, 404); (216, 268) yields -2.61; 2.69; 2.38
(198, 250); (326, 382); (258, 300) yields 7.57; 2.8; 2.45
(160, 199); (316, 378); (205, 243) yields -1.46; 2.8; 2.46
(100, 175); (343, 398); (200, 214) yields -1.73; 2.57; 2.36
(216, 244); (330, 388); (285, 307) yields 6.05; 2.8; 2.43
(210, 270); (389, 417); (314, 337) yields -1.83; 2.7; 1.98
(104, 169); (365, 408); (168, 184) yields -1.51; 2.57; 2.25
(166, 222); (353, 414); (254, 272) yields 1.29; 2.81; 2.21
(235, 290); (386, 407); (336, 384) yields -3.71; 2.47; 2.16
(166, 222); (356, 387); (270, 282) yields 2.13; 2.81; 2.36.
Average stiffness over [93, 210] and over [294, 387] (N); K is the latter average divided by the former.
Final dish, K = 0.87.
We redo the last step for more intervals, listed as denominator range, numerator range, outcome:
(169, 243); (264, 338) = 0.78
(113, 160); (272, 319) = 0.80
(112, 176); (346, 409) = 0.88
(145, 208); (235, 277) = 0.92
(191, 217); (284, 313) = 0.68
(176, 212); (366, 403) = 0.82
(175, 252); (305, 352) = 0.85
